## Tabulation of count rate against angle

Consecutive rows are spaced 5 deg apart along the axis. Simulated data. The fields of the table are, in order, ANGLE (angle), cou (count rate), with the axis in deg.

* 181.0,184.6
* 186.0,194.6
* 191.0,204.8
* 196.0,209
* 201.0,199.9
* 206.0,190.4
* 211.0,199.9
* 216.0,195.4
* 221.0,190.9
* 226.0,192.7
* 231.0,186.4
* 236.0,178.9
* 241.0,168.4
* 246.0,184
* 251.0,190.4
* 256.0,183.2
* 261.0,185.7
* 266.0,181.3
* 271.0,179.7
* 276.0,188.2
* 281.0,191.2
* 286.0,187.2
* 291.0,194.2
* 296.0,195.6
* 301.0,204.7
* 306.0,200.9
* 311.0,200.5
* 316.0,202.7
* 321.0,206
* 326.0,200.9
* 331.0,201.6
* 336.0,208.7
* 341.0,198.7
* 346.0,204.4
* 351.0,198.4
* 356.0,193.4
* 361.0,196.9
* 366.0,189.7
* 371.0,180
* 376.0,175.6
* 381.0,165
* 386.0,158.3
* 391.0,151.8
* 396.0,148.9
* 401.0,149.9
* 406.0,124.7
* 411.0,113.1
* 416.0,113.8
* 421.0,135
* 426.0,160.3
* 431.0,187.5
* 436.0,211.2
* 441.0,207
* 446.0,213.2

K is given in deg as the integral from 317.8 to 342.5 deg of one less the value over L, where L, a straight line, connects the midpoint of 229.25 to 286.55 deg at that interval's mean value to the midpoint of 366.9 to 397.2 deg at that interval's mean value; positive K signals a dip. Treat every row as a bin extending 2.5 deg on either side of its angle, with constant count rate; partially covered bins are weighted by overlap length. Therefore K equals -4.3 deg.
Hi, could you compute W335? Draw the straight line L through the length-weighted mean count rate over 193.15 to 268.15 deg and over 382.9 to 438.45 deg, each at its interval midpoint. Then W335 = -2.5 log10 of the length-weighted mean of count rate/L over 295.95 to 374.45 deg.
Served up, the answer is -0.19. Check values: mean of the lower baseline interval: 189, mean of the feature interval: 199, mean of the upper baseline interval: 151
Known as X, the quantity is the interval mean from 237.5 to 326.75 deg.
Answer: 191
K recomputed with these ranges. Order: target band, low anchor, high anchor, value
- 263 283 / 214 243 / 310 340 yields 0.9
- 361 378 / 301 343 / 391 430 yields -1.6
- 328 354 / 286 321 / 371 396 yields -2.8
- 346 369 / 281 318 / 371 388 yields -2.4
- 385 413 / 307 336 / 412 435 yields 3.9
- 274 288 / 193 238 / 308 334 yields 0.7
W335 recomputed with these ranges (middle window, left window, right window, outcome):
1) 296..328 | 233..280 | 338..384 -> -0.09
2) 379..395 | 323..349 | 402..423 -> -0.05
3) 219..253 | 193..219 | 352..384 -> 0.07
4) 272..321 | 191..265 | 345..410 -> -0.09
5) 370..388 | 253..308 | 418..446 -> 0.10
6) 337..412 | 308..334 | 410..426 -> -0.06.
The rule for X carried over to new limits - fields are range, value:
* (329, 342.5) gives 203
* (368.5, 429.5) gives 149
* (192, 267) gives 190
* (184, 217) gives 199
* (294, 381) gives 197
